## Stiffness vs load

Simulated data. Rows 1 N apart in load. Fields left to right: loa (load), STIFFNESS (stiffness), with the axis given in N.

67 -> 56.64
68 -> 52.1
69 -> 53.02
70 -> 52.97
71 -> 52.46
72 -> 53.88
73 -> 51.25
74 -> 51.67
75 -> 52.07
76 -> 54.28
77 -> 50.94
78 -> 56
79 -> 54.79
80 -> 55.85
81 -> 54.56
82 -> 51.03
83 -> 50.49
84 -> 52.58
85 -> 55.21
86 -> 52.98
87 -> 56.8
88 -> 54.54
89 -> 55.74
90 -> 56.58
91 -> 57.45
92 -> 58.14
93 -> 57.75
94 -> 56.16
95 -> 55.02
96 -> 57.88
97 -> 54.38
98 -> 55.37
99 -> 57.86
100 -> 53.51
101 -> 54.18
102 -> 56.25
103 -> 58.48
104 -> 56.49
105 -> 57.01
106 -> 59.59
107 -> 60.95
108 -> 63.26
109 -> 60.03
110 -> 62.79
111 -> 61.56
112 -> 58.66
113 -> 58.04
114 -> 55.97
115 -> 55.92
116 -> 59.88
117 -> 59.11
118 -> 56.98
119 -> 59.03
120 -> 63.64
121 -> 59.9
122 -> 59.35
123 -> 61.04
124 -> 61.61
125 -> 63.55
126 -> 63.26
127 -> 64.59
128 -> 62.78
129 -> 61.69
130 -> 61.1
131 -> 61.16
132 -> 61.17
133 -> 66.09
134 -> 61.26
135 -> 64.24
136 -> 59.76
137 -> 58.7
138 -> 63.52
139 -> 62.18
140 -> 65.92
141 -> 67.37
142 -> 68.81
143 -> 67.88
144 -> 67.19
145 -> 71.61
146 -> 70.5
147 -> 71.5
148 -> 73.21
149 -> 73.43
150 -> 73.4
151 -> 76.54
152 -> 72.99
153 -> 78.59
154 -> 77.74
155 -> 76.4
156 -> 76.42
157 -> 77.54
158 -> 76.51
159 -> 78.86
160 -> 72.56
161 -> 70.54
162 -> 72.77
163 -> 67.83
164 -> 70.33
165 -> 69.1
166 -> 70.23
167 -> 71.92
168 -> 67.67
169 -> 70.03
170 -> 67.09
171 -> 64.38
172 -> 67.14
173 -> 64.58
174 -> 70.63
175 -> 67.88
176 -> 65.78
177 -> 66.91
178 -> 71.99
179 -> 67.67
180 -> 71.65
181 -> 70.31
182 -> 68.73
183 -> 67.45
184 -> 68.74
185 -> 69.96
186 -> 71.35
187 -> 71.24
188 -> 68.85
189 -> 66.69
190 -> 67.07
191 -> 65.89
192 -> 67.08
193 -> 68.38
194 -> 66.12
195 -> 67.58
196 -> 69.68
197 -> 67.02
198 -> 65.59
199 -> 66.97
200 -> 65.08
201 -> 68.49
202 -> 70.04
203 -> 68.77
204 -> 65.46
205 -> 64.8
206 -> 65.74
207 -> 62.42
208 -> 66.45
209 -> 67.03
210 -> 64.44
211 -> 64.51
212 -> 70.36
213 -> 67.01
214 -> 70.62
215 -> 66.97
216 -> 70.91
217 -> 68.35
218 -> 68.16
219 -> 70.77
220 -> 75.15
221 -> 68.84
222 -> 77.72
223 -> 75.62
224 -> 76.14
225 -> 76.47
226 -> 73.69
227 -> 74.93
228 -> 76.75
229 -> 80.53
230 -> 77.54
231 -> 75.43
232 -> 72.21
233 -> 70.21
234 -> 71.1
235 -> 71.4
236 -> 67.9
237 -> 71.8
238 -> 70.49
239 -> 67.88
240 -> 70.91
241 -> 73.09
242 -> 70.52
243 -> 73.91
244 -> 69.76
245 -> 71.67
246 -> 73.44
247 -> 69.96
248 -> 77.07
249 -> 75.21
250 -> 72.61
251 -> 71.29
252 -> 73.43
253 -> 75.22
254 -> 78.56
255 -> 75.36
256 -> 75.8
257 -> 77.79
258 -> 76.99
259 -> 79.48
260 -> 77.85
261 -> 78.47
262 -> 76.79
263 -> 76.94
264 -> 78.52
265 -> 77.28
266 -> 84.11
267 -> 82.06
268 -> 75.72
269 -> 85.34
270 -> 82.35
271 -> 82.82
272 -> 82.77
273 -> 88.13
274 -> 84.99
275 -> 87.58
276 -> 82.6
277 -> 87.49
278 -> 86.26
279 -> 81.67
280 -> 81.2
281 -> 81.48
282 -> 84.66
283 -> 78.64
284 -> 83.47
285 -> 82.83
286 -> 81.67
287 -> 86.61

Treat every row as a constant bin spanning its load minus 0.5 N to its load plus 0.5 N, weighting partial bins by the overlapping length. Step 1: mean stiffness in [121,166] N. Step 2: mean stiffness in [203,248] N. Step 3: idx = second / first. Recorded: 1.04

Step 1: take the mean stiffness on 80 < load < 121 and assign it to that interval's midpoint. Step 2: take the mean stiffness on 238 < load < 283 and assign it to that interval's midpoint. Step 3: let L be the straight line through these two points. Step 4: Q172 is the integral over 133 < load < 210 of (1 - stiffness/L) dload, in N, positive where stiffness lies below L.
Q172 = -3.1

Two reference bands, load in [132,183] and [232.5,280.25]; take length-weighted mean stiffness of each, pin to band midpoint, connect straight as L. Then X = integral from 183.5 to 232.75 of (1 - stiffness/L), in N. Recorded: 2.5 N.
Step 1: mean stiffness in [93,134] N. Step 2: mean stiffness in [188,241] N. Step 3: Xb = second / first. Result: 1.2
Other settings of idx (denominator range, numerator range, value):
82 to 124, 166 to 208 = 1.18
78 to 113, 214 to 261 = 1.30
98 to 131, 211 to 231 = 1.22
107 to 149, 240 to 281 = 1.24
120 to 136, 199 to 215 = 1.07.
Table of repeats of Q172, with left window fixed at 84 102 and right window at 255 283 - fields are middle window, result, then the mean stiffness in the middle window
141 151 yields -1.2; 70.9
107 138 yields -0.5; 60.9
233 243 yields 0.8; 70.7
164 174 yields -0.2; 68.3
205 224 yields 1.1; 69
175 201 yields 0.5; 68.2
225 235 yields 0.1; 74.6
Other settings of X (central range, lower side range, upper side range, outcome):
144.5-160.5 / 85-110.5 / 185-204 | -2.9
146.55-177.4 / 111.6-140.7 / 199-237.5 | -3.3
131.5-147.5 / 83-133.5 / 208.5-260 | -0.9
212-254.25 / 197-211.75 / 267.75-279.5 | 0.6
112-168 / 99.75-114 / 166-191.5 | -3.0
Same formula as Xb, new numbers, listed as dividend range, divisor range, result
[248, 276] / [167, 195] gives 1.16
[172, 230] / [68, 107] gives 1.26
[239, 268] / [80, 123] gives 1.32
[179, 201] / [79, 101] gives 1.23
